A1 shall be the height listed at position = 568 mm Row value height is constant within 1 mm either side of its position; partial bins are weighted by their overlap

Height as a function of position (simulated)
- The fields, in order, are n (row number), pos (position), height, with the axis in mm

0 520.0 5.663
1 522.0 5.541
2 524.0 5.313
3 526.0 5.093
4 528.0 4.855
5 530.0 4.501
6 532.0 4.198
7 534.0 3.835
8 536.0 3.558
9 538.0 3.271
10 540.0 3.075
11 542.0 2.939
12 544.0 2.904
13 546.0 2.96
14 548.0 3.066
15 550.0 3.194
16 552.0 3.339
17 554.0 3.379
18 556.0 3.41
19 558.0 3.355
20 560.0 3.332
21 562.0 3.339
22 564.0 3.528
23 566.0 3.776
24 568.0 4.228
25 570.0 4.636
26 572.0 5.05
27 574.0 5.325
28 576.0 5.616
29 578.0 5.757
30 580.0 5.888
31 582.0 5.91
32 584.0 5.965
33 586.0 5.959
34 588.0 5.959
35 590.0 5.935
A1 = 4.228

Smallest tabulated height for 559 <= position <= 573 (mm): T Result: 3.332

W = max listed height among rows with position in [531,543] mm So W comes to 4.198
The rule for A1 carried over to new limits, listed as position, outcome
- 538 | 3.271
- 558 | 3.355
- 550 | 3.194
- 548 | 3.066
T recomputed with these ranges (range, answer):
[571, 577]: 5.05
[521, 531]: 4.501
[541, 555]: 2.904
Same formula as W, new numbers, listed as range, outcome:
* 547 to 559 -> 3.41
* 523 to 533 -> 5.313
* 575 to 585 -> 5.965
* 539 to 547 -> 3.075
